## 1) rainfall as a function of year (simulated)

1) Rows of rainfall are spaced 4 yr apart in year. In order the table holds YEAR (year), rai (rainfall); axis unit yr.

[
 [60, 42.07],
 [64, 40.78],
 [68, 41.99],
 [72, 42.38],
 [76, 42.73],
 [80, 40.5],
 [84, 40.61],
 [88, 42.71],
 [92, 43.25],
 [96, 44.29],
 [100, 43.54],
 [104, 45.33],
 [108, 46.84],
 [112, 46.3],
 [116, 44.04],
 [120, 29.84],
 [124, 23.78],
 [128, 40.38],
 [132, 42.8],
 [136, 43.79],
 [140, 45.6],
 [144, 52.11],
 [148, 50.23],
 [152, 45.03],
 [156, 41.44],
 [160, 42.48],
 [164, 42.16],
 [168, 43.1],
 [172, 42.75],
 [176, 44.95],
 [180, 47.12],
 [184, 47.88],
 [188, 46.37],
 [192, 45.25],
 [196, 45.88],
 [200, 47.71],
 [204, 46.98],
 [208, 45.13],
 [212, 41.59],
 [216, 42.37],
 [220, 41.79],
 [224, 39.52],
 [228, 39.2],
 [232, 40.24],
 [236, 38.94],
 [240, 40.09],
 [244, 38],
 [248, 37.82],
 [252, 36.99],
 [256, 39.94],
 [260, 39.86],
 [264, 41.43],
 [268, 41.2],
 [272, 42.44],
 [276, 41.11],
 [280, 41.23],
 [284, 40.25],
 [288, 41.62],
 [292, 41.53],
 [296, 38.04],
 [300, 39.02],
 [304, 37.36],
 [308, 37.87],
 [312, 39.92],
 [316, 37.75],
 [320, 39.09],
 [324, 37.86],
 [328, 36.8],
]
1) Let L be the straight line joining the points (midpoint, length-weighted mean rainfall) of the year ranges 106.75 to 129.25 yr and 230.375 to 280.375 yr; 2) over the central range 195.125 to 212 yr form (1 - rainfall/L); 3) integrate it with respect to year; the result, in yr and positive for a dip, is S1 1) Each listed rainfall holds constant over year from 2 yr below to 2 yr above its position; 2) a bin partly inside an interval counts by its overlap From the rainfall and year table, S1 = -2.9 yr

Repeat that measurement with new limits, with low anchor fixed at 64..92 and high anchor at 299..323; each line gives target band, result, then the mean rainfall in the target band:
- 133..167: -3.7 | 45.2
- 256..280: -1.2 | 41.1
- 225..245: 0.1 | 39.4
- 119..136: 2.3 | 35.6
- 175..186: -1.8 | 46.8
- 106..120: -0.7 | 43.5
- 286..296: -0.5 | 40.9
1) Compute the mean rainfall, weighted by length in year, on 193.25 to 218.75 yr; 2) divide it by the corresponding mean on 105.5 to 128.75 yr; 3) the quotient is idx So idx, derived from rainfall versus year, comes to 1.2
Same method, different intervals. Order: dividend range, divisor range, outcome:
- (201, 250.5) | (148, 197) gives 0.92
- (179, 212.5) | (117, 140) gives 1.24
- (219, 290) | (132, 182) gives 0.89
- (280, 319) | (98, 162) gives 0.92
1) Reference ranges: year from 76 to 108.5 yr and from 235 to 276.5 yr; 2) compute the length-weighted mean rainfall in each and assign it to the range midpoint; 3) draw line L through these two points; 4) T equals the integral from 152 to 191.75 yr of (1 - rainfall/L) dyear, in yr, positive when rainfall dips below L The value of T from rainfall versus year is -2.70 yr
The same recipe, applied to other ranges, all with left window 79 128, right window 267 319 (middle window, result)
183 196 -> -1.88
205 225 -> -1.06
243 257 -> 0.72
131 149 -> -2.76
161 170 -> -0.45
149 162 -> -0.93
